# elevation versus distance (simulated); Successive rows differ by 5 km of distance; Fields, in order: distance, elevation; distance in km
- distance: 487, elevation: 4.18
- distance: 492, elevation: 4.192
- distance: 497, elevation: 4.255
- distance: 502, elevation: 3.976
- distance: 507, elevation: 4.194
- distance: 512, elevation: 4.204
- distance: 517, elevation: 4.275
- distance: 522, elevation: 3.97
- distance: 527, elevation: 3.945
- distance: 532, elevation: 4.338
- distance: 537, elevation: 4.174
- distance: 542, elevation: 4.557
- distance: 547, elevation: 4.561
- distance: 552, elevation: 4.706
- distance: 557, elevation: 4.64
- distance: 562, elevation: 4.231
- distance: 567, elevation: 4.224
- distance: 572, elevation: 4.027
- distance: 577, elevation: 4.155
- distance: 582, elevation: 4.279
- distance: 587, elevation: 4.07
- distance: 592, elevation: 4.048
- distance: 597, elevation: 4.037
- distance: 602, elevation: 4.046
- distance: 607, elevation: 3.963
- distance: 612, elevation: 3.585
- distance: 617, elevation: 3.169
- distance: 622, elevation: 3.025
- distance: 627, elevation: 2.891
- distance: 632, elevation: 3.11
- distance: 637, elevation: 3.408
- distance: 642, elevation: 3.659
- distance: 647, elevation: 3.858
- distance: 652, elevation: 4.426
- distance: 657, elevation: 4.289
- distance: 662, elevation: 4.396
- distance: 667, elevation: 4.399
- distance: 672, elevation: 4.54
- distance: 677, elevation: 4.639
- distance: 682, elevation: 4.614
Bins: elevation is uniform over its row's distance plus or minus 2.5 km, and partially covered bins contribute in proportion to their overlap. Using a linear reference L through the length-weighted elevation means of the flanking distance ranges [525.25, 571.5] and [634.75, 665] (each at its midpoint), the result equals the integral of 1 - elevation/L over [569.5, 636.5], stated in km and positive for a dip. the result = 7.5 km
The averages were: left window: 4.37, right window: 4.02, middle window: 3.71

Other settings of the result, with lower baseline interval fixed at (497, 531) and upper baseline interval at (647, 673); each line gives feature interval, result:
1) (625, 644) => 4.6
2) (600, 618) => 2.3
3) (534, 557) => -1.9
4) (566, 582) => 0.2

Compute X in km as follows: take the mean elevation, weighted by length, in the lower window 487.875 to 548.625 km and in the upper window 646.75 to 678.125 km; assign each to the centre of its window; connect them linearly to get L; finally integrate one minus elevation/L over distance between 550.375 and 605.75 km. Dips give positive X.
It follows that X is 1.0 km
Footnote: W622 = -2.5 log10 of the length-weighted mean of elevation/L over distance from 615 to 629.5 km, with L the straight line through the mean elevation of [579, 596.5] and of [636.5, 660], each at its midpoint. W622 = 0.32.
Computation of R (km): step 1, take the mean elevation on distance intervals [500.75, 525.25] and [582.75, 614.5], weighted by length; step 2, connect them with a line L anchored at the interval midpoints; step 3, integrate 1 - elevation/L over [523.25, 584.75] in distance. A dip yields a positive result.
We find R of -3.9 km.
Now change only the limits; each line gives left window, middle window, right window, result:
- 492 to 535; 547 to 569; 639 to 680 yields -1.5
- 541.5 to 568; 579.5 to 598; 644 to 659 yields 1.1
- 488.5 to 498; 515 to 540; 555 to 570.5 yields 0.7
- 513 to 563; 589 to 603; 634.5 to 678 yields 0.7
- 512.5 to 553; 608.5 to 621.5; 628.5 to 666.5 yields 2.0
